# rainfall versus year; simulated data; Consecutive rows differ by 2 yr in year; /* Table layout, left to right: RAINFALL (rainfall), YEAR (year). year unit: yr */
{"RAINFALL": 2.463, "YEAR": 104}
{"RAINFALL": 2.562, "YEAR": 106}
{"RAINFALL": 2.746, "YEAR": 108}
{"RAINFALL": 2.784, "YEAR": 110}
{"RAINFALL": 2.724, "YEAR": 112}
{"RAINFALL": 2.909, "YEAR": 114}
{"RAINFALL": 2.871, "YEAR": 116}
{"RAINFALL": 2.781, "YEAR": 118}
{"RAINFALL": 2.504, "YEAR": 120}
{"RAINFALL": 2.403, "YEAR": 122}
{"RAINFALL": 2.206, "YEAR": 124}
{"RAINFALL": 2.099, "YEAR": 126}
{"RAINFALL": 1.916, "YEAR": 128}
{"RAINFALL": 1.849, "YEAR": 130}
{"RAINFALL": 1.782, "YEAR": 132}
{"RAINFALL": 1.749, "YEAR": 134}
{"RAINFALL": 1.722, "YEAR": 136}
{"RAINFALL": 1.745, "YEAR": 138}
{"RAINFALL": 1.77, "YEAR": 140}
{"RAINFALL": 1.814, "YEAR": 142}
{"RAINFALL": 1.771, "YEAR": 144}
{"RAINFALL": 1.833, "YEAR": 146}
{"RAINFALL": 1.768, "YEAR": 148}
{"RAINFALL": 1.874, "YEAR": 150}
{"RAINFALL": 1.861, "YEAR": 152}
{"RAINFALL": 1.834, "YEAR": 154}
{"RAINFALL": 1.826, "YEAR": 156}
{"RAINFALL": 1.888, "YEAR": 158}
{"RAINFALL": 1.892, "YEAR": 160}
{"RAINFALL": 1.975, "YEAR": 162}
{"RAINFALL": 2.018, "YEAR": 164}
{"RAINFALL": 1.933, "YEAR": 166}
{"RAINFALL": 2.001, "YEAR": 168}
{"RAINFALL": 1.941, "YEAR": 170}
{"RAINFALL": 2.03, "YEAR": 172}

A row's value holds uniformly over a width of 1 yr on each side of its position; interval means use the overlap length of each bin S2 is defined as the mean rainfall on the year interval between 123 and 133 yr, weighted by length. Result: 1.97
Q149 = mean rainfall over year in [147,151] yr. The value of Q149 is 1.82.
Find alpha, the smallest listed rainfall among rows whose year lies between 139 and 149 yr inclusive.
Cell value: 1.768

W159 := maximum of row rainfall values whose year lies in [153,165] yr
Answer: 2.018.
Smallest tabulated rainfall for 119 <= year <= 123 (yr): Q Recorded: 2.403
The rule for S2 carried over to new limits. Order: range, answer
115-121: 2.72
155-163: 1.9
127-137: 1.8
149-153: 1.87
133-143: 1.76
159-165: 1.96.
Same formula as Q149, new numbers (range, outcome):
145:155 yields 1.83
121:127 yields 2.24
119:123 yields 2.45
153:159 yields 1.85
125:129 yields 2.01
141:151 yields 1.81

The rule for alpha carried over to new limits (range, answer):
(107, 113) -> 2.724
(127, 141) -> 1.722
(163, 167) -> 1.933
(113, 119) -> 2.781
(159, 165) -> 1.892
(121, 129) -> 1.916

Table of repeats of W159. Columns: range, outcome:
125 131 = 2.099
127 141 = 1.916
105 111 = 2.784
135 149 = 1.833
